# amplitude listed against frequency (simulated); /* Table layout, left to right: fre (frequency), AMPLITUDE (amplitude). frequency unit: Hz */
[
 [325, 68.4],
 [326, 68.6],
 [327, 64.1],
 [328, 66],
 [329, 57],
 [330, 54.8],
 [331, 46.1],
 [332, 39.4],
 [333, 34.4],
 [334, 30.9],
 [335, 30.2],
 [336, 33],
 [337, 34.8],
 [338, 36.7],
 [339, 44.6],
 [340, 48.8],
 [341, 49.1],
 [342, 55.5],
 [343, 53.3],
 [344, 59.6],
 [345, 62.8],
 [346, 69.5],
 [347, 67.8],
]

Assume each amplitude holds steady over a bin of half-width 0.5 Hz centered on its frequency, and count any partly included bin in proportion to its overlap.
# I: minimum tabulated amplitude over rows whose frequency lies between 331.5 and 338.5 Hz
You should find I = 30.2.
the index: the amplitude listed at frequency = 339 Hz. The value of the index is 44.6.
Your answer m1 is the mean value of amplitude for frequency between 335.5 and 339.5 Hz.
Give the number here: 37.3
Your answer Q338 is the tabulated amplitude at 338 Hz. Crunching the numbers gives 36.7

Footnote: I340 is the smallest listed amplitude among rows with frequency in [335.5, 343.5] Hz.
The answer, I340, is 33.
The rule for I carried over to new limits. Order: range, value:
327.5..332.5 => 39.4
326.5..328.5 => 64.1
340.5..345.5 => 49.1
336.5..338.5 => 34.8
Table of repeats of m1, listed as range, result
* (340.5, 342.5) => 52.3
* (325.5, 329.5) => 63.9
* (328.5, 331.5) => 52.6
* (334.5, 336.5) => 31.6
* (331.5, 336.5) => 33.6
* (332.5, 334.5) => 32.6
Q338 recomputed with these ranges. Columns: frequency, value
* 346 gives 69.5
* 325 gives 68.4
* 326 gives 68.6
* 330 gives 54.8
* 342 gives 55.5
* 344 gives 59.6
